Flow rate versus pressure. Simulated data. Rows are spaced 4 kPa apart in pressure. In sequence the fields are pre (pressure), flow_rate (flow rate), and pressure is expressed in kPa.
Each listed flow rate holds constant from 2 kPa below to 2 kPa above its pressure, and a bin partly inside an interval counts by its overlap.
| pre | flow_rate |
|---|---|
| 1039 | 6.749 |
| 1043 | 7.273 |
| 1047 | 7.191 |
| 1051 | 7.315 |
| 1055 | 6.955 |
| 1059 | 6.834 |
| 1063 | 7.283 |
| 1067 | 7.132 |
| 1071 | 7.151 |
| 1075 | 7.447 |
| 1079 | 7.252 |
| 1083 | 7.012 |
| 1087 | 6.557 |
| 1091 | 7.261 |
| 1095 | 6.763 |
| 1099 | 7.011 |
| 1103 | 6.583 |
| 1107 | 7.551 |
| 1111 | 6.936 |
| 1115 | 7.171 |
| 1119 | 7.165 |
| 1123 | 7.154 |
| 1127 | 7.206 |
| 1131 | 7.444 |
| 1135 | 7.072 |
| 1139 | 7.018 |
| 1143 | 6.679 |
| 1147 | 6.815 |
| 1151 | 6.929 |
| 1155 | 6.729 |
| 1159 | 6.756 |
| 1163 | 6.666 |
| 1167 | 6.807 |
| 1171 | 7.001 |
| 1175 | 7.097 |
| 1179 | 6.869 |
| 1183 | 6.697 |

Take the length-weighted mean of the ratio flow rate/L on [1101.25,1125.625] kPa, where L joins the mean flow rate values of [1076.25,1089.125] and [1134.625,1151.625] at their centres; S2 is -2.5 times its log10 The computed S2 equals -0.03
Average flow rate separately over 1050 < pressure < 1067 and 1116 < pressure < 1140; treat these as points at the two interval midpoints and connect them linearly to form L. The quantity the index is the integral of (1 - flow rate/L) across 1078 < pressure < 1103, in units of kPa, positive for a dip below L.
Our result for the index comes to 0.7 kPa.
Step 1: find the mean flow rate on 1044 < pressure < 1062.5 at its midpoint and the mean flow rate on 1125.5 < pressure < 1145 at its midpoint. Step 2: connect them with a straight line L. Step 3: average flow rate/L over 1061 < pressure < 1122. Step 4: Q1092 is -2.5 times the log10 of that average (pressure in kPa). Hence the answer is 0.00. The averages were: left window 7.1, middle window 7.09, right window 7.08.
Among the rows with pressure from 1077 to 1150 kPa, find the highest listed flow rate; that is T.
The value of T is 7.551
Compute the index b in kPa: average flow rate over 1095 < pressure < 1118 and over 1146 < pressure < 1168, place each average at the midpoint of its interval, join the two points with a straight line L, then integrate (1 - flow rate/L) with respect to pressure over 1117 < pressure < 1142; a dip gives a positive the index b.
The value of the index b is -0.9 kPa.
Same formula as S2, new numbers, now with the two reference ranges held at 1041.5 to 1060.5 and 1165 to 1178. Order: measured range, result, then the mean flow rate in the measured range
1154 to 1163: 0.04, 6.73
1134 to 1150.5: 0.02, 6.89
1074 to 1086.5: -0.01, 7.14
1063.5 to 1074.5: -0.02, 7.2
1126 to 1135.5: -0.04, 7.27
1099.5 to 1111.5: 0.00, 7.03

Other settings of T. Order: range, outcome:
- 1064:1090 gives 7.447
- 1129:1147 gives 7.444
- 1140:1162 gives 6.929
